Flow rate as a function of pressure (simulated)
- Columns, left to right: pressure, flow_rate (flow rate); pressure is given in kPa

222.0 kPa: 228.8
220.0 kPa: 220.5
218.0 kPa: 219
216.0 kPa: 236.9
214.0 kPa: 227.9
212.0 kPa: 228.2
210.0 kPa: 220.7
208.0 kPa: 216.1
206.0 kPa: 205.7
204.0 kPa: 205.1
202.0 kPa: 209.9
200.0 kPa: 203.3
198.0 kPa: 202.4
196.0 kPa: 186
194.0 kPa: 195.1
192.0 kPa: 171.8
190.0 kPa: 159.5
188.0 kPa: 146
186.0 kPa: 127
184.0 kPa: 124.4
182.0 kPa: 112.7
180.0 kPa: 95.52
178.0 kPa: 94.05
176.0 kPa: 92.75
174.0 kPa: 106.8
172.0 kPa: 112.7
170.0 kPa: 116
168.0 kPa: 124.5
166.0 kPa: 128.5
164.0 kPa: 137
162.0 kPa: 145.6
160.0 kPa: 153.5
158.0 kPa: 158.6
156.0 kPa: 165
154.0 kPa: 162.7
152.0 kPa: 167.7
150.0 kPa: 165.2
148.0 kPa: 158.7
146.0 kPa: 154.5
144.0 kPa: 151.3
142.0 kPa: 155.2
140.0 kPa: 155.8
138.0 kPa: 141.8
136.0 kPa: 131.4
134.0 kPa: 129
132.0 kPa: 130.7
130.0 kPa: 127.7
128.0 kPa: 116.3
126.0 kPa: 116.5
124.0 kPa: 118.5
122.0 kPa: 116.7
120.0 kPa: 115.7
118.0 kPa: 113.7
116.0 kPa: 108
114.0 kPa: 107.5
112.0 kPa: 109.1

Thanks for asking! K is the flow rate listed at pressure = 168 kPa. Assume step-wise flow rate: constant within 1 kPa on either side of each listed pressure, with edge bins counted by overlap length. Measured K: 124.5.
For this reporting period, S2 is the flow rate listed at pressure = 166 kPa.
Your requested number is 128.5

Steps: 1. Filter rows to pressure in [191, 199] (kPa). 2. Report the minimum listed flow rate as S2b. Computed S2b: 171.8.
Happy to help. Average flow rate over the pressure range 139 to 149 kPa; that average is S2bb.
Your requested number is 155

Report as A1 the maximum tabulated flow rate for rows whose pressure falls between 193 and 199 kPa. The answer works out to 202.4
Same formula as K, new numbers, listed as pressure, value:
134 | 129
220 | 220.5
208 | 216.1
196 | 186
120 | 115.7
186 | 127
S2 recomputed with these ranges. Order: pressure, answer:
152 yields 167.7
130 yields 127.7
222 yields 228.8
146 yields 154.5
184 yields 124.4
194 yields 195.1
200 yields 203.3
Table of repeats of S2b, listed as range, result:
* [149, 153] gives 165.2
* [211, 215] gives 227.9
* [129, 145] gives 127.7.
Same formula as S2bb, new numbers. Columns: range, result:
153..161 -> 160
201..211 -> 212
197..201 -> 203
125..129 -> 116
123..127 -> 118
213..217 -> 232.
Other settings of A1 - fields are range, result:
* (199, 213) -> 228.2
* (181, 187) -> 127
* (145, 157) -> 167.7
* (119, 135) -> 130.7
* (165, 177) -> 128.5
